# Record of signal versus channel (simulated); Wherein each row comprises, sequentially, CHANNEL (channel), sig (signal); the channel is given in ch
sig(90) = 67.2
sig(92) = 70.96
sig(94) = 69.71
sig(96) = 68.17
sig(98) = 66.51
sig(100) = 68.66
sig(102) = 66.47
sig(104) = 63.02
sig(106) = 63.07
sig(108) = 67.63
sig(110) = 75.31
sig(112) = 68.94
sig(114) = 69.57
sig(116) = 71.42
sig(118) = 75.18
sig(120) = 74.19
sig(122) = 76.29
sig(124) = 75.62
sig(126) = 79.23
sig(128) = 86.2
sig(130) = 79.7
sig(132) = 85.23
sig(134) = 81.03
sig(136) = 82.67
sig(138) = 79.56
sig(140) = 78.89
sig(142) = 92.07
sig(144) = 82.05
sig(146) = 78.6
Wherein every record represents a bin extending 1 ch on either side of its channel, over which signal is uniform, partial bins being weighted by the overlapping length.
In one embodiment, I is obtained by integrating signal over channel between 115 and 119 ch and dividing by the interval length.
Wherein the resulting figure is 73.3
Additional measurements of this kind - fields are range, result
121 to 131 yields 79.4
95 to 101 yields 67.8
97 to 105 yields 66.2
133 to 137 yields 81.8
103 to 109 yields 64.6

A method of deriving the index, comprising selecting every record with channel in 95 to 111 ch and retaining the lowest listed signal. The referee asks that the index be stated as 63.02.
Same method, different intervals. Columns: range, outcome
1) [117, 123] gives 74.19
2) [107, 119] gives 67.63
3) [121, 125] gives 75.62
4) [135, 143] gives 78.89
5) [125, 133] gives 79.23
